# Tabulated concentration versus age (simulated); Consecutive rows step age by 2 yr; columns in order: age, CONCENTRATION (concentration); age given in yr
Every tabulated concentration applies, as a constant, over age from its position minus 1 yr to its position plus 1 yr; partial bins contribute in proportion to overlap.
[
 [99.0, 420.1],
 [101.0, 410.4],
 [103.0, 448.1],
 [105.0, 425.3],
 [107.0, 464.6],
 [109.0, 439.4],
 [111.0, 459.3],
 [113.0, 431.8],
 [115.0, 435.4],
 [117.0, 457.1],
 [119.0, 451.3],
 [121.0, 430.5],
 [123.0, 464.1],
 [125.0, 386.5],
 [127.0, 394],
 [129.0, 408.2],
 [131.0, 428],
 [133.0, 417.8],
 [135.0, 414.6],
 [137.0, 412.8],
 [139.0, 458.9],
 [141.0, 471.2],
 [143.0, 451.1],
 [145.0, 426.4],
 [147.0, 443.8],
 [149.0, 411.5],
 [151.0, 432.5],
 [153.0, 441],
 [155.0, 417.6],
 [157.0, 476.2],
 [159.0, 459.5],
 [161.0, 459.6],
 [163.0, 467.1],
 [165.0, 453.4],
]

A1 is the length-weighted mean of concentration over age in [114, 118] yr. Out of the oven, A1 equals 446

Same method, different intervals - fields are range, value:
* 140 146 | 450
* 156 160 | 468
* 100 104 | 429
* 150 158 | 442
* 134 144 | 442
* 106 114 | 449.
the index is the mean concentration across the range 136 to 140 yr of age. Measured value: 436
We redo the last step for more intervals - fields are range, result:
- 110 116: 442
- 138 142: 465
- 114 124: 448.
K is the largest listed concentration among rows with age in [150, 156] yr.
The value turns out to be 441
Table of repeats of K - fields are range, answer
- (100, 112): 464.6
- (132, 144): 471.2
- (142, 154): 451.1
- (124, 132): 428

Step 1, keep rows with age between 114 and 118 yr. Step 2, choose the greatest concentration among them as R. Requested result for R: 457.1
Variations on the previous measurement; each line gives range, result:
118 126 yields 464.1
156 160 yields 476.2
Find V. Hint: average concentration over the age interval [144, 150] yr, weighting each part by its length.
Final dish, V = 427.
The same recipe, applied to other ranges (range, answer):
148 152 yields 422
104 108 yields 445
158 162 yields 460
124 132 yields 404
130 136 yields 420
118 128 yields 425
